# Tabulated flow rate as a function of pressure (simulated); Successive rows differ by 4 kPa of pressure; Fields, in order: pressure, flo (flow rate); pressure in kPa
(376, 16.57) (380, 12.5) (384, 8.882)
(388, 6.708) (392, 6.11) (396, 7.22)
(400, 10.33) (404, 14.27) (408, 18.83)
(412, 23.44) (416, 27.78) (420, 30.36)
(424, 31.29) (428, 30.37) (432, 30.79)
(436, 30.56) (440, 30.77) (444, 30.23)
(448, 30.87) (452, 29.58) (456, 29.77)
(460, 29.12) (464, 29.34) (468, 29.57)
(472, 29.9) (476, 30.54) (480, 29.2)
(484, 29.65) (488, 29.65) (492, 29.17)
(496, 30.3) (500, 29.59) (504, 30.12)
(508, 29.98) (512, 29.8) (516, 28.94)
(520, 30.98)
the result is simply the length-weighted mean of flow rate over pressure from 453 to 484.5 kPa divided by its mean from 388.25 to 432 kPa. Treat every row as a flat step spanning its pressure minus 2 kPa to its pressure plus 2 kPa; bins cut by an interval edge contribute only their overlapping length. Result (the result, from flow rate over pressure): 1.48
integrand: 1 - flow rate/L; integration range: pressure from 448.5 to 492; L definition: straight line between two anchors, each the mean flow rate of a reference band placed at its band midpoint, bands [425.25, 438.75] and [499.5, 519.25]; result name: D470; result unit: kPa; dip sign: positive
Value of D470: 0.8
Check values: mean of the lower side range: 30.6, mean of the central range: 29.7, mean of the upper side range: 29.8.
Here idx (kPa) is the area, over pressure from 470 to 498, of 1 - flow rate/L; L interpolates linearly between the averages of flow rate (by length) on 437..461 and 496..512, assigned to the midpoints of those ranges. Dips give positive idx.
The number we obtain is 0.2 kPa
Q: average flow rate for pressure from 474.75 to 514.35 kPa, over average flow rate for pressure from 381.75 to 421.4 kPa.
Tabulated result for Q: 2.0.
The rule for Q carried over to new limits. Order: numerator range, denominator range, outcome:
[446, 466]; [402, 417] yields 1.44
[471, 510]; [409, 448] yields 1.02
